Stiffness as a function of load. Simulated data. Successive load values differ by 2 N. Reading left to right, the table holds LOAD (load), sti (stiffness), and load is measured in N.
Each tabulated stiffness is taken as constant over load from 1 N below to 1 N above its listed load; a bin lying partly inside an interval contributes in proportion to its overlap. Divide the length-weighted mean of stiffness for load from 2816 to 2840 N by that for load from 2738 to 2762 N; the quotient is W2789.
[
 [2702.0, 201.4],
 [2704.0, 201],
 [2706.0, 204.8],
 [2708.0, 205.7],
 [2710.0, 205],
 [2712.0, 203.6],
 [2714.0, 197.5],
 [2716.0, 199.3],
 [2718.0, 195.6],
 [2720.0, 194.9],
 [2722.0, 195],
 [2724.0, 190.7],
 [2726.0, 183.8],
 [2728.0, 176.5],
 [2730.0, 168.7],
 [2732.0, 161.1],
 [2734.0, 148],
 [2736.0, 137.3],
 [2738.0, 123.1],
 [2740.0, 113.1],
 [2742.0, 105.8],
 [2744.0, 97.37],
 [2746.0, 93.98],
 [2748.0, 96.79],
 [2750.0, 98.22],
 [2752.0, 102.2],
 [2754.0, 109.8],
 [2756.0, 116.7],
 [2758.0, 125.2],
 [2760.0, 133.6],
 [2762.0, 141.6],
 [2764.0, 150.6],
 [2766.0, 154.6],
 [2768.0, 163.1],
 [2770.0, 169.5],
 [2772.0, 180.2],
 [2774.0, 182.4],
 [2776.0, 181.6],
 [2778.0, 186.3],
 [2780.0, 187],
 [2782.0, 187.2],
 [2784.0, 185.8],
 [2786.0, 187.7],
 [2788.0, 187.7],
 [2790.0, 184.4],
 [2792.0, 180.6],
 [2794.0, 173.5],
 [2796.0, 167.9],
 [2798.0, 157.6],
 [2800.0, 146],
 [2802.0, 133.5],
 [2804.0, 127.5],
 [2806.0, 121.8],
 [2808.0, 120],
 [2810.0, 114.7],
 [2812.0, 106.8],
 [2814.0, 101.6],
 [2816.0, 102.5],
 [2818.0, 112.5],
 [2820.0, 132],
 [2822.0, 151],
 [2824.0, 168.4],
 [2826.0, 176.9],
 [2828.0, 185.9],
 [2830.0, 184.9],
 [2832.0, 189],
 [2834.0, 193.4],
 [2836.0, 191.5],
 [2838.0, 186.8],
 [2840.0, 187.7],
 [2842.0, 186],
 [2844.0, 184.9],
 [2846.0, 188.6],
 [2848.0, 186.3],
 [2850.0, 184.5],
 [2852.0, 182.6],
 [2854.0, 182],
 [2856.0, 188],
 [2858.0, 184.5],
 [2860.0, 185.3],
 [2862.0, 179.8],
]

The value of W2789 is 1.52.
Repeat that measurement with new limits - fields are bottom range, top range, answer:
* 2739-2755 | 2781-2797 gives 1.78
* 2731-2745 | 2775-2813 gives 1.26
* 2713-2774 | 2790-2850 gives 1.07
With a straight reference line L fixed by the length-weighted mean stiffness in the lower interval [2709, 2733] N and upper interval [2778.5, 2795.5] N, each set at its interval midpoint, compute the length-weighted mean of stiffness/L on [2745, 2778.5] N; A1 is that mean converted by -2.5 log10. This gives 0.31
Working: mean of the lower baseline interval 189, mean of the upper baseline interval 184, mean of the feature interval 140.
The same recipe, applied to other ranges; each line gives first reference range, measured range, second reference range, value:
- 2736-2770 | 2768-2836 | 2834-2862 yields -0.05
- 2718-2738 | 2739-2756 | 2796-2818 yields 0.48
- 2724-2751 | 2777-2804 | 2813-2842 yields -0.15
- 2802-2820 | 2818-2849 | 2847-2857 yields -0.16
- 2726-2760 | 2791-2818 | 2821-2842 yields 0.22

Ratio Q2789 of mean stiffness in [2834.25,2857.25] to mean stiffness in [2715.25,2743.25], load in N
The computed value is 1.1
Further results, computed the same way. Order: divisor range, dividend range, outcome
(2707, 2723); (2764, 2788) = 0.89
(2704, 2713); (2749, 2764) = 0.59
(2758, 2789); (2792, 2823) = 0.78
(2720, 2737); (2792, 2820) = 0.77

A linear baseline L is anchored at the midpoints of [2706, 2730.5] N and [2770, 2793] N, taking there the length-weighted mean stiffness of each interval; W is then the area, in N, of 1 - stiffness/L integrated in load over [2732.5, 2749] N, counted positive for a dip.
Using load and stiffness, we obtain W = 6.5 N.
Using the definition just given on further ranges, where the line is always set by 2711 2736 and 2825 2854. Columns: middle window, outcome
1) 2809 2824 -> 5.2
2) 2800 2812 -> 4.0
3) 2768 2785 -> 0.3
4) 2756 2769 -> 2.9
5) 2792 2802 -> 1.3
